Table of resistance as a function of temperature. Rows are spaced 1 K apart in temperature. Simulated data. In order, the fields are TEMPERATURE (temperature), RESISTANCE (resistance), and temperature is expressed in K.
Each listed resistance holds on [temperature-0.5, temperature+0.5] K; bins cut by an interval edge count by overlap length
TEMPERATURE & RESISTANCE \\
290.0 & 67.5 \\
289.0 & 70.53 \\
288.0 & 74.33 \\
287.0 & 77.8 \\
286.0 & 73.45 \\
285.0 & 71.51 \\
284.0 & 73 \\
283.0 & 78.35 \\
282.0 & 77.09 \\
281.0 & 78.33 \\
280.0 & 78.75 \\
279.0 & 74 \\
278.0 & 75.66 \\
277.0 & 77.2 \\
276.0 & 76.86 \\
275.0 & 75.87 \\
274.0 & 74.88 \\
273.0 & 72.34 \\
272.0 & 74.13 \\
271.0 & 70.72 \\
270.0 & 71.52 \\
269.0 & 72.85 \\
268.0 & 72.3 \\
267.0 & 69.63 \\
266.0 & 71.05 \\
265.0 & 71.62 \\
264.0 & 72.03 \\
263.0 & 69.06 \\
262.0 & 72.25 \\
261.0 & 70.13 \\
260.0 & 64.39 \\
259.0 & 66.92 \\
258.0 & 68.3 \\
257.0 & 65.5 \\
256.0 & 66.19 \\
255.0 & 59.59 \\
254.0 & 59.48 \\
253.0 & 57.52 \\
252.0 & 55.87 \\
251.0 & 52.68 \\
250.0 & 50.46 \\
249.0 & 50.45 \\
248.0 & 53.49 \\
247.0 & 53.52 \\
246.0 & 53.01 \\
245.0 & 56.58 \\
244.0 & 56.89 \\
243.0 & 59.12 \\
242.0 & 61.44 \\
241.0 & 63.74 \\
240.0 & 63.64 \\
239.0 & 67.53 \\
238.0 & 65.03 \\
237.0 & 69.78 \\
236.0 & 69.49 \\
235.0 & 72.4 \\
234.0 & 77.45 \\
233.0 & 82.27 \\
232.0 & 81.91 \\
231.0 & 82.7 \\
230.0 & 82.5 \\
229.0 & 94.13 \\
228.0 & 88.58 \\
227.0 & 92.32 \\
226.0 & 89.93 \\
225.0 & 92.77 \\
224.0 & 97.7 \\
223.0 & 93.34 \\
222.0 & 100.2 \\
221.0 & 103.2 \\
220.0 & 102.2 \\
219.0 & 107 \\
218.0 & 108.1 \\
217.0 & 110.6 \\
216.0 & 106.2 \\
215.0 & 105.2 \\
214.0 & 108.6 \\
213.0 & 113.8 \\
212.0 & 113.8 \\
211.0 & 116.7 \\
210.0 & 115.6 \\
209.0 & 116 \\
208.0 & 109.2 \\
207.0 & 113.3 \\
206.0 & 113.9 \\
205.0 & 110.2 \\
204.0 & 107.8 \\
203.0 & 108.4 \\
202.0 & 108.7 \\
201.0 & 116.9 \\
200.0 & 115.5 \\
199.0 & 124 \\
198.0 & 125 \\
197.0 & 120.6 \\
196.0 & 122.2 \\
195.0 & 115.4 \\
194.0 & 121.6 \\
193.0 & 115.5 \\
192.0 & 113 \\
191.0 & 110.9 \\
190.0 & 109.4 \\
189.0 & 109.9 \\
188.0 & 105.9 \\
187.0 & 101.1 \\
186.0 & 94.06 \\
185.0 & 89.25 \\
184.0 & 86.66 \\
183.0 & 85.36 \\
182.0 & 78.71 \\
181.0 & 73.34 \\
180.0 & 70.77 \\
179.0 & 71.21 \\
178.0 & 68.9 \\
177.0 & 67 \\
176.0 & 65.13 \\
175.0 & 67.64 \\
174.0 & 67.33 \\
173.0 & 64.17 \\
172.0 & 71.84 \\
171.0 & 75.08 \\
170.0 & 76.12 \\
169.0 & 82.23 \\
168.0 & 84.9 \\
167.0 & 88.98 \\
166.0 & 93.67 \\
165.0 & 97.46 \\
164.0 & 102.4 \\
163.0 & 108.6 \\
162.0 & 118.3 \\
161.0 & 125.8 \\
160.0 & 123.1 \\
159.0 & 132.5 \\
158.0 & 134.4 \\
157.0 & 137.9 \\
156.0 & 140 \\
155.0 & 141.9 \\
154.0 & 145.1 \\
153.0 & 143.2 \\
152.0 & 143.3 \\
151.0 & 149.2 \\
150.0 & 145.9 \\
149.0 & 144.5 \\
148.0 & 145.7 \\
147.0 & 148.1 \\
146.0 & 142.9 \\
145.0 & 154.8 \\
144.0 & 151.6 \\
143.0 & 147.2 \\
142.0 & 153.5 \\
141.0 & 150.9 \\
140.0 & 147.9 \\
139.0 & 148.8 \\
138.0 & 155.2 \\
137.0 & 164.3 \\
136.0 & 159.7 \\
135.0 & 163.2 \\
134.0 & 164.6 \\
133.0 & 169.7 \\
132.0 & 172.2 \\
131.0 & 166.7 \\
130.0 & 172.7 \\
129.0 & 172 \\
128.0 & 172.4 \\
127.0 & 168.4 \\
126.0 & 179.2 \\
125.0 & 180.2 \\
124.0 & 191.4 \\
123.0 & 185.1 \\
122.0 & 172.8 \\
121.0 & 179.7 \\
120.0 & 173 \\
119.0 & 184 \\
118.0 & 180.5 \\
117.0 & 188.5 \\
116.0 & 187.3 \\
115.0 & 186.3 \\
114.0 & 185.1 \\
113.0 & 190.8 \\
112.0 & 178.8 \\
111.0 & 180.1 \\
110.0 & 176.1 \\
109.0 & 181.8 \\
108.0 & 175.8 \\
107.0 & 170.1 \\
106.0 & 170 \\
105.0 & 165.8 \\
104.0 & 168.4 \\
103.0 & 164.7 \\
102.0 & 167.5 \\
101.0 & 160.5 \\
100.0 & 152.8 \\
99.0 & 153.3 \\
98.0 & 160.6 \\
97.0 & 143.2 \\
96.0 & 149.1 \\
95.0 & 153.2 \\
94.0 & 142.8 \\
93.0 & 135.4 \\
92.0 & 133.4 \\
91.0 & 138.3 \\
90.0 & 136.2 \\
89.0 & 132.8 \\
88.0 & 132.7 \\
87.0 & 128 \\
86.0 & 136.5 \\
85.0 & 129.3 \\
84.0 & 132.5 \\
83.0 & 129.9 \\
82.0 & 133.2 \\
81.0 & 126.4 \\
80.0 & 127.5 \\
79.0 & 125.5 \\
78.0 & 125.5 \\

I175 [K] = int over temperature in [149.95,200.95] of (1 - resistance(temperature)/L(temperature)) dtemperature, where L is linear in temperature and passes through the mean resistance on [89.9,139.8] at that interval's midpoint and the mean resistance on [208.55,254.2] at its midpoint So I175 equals 7.8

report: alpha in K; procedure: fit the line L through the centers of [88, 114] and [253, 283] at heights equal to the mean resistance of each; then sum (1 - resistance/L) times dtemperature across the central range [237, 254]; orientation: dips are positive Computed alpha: 5.2 K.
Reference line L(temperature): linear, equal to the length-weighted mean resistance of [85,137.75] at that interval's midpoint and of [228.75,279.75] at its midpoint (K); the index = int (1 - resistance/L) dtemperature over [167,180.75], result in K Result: 5.63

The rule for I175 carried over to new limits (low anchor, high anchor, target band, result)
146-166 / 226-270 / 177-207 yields 0.9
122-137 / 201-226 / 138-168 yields 4.0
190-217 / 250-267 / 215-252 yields 4.3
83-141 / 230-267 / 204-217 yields -2.7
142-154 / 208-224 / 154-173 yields 4.3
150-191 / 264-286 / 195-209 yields -3.4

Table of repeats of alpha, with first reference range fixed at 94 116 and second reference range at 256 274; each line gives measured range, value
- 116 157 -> -3.4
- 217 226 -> -0.3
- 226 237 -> 1.1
